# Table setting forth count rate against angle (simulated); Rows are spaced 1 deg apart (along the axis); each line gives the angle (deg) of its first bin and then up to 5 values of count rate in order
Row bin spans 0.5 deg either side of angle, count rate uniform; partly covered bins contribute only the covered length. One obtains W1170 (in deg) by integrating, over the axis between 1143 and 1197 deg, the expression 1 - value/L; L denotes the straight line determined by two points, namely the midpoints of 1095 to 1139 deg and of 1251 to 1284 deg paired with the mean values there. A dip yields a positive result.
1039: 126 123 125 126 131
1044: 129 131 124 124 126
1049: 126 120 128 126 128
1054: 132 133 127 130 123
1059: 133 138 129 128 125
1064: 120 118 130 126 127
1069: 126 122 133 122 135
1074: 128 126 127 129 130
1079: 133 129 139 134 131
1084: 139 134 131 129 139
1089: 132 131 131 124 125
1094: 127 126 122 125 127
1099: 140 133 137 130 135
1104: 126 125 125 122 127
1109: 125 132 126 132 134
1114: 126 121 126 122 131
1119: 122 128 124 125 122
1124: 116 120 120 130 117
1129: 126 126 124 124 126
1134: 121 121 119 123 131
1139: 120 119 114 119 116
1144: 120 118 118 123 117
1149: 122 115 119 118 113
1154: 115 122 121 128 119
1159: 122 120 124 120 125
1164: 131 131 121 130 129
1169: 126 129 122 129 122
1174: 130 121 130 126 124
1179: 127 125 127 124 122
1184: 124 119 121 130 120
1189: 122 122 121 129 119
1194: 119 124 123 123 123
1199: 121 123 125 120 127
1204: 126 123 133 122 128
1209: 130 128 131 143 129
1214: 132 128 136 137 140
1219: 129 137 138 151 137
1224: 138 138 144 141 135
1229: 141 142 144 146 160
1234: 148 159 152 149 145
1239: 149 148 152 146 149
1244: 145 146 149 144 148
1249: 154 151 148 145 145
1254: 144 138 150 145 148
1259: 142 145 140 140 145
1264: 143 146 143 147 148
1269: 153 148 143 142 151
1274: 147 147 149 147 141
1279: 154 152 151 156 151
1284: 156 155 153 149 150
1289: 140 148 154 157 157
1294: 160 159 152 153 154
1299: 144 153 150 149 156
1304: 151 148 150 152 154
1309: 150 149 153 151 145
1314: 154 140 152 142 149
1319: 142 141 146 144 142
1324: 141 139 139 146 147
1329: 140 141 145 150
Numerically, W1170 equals 4.1 deg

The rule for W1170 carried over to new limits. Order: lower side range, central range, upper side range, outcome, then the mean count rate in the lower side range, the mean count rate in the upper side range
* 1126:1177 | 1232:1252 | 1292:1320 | -1.5 deg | 123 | 151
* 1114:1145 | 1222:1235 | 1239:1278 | -0.3 deg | 122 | 146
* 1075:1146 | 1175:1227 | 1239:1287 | 4.0 deg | 127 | 147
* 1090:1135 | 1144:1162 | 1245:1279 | 1.6 deg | 126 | 146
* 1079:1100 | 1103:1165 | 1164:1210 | 2.6 deg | 131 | 125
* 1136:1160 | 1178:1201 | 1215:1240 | 1.5 deg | 120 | 143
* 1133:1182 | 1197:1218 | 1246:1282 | 0.9 deg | 123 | 147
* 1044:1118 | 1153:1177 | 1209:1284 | 2.1 deg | 129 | 144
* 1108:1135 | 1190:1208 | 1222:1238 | 2.0 deg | 125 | 145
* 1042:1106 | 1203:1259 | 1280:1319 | 1.2 deg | 129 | 151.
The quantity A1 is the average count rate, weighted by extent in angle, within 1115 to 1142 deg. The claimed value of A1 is 123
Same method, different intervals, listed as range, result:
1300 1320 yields 149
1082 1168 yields 125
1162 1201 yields 125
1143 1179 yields 123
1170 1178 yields 126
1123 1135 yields 123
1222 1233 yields 142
